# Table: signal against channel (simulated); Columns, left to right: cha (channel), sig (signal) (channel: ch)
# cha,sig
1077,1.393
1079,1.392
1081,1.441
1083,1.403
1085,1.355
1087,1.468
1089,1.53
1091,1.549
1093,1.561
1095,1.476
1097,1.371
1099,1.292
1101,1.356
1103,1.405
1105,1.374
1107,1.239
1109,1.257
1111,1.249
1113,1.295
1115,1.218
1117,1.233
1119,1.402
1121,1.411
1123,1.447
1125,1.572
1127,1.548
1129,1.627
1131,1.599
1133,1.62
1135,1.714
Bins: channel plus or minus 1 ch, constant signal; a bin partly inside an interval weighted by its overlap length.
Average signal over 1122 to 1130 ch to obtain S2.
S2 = 1.55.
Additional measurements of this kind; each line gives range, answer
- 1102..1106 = 1.39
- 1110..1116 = 1.25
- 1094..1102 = 1.37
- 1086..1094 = 1.53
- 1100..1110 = 1.33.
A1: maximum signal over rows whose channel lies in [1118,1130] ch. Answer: 1.627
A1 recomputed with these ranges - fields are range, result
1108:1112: 1.257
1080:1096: 1.561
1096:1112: 1.405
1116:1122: 1.411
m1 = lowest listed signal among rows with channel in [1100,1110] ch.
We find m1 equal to 1.239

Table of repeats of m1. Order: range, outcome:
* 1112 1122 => 1.218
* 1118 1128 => 1.402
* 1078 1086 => 1.355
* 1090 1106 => 1.292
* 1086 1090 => 1.468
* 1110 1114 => 1.249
